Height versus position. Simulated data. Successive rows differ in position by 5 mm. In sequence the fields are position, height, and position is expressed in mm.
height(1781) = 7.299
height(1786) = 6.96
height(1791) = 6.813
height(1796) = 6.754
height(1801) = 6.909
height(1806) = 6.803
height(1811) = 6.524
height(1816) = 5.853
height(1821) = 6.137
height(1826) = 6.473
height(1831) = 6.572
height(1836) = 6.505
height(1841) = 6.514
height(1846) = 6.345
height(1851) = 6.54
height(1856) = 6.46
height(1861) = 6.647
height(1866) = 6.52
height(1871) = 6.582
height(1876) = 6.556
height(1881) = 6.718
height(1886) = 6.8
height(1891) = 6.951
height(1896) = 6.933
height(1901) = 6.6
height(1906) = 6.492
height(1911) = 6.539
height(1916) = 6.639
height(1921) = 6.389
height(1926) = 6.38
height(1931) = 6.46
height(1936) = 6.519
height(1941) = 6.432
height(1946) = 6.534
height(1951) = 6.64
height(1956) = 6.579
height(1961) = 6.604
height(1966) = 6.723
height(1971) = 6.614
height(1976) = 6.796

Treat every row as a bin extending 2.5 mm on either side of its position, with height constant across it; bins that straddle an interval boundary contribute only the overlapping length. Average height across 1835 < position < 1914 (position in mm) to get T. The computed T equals 6.61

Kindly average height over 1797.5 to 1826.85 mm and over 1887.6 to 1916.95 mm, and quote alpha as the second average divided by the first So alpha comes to 1.0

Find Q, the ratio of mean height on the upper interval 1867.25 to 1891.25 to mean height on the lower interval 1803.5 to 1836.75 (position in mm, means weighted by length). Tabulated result 1.04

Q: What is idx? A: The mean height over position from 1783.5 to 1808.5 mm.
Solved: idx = 6.85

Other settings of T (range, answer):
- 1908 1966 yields 6.53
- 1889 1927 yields 6.62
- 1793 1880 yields 6.52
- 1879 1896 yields 6.84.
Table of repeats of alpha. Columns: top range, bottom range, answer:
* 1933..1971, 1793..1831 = 1.01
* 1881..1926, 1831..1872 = 1.02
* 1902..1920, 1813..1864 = 1.02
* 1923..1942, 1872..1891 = 0.96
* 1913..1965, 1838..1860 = 1.01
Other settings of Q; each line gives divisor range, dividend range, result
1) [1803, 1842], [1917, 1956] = 1.01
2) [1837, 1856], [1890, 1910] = 1.04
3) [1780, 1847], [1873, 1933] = 1.00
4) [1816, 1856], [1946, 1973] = 1.03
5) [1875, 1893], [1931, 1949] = 0.96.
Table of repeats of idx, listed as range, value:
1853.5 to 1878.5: 6.55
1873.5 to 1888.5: 6.69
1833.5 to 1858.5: 6.47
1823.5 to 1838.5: 6.52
